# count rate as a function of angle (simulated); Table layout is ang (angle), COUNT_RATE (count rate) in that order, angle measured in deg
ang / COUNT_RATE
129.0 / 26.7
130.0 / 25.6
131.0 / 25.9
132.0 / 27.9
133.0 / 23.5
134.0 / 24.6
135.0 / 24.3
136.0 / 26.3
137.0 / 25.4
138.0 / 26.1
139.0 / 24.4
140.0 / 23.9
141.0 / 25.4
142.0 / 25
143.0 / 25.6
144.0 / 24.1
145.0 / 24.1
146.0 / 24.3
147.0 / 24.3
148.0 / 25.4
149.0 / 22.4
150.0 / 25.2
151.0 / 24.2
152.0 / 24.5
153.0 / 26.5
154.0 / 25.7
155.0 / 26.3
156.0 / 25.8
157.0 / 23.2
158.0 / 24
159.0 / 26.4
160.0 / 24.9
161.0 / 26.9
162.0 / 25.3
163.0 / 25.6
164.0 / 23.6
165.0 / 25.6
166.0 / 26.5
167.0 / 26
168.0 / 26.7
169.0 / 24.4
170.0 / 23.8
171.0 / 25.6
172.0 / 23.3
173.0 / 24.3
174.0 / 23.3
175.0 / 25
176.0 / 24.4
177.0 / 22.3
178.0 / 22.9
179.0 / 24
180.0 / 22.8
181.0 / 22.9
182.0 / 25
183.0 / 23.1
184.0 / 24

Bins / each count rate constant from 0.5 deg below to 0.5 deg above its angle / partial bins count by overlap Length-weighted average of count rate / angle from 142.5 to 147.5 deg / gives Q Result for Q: 24.5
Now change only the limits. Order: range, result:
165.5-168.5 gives 26.4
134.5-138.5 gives 25.5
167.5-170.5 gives 25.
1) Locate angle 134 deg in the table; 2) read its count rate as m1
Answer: 24.6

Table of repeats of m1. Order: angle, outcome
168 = 26.7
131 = 25.9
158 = 24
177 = 22.3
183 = 23.1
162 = 25.3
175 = 25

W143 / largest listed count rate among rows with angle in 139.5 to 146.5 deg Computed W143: 25.6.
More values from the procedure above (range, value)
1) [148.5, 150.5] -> 25.2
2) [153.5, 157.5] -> 26.3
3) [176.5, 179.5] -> 24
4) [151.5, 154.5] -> 26.5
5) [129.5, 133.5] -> 27.9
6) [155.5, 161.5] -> 26.9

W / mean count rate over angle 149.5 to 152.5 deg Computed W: 24.6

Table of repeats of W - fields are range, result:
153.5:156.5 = 25.9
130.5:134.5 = 25.5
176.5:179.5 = 23.1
